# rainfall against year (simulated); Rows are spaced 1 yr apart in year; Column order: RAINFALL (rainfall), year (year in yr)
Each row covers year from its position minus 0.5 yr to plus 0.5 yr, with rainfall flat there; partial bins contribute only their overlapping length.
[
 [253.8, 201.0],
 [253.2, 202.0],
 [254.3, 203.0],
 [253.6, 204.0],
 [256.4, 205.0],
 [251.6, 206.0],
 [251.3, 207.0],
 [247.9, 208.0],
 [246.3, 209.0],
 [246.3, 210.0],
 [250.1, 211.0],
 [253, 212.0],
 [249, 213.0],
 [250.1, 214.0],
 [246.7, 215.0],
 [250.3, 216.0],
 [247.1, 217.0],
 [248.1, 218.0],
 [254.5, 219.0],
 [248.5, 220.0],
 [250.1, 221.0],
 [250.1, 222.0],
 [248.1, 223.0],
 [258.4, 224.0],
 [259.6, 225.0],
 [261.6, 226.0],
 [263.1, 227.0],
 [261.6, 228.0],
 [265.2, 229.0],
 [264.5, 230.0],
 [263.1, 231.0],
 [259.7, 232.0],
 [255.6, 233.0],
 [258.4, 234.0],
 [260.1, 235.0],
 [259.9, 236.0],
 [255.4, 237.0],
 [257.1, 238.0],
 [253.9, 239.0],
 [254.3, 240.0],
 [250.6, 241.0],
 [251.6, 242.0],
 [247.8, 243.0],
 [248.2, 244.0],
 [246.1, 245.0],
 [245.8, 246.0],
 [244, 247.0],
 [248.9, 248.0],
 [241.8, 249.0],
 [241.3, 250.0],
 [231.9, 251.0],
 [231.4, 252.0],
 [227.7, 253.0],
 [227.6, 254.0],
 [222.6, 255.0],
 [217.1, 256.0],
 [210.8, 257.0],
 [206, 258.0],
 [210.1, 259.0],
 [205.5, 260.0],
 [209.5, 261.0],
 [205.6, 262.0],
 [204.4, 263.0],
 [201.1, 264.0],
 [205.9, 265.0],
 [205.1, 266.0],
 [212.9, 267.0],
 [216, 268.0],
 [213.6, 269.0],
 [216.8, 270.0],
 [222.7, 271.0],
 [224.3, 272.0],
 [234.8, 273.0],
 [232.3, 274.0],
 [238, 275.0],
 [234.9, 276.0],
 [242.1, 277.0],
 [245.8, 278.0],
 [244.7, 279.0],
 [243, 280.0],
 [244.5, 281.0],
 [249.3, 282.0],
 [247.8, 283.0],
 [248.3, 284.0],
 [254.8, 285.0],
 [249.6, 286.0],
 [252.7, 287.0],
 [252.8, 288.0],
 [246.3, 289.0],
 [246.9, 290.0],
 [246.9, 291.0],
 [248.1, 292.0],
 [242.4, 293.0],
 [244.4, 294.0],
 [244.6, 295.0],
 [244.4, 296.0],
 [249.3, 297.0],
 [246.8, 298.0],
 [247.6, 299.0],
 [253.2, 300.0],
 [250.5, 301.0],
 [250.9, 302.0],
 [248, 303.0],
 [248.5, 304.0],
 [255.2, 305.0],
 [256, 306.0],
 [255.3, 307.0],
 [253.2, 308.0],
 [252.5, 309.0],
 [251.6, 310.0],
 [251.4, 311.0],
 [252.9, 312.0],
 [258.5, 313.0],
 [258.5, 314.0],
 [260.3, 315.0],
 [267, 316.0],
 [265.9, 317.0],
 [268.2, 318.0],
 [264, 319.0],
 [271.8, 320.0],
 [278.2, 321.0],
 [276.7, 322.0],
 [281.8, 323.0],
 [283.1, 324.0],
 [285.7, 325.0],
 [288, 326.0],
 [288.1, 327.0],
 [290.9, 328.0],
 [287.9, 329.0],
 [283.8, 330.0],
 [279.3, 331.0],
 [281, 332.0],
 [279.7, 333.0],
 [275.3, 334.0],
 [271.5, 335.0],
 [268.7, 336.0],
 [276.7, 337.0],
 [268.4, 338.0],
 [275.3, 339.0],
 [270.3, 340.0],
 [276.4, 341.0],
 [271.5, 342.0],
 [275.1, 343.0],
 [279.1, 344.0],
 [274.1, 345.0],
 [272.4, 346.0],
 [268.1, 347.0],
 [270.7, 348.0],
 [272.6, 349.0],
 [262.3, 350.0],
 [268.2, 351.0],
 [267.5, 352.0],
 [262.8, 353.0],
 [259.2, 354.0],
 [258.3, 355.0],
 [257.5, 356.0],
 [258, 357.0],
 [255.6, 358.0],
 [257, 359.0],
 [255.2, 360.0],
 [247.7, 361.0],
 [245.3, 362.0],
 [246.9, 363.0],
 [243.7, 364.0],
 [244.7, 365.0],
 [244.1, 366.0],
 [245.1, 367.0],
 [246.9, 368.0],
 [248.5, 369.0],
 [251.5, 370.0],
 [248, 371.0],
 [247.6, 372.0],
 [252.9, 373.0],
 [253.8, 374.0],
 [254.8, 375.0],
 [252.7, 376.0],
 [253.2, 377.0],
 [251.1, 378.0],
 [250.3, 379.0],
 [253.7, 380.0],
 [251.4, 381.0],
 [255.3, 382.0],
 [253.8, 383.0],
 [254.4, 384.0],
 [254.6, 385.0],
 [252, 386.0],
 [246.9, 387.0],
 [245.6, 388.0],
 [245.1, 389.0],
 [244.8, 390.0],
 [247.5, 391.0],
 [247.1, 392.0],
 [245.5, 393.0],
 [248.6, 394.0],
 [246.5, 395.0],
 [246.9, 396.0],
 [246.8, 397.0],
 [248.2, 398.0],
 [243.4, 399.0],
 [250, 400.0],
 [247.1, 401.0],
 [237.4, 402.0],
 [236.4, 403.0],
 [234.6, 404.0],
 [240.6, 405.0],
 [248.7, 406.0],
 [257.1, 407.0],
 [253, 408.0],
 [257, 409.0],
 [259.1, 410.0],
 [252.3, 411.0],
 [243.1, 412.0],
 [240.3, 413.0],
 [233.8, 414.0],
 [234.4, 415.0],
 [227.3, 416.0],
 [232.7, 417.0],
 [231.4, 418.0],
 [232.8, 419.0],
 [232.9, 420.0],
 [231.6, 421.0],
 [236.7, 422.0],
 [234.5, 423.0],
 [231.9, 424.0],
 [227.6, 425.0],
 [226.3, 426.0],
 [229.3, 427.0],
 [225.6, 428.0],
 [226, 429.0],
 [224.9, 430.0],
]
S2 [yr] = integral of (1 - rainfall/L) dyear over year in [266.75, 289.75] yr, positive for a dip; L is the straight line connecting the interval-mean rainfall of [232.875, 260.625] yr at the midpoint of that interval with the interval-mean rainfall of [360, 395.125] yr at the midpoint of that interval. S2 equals 0.3 yr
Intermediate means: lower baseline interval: 239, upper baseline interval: 249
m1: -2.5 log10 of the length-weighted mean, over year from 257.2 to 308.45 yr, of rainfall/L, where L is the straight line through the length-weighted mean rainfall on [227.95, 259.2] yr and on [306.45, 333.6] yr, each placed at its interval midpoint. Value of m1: 0.10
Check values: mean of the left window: 244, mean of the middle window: 236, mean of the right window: 271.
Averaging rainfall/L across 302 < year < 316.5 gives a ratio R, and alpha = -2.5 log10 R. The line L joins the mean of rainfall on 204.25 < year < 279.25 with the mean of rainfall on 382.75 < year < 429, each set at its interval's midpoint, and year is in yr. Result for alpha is -0.06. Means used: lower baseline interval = 240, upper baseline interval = 242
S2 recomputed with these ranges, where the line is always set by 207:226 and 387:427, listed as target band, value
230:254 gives 0.0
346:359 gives -1.0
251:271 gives 2.8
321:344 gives -3.2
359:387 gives -0.8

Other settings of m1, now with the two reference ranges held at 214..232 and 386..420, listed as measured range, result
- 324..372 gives -0.08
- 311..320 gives -0.05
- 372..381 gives -0.03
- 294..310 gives 0.00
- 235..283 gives 0.09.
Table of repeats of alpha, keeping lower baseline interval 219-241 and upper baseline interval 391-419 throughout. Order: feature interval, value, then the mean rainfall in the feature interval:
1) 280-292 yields 0.02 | 249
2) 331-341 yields -0.10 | 274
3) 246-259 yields 0.12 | 229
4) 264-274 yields 0.17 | 217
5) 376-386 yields -0.03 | 253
